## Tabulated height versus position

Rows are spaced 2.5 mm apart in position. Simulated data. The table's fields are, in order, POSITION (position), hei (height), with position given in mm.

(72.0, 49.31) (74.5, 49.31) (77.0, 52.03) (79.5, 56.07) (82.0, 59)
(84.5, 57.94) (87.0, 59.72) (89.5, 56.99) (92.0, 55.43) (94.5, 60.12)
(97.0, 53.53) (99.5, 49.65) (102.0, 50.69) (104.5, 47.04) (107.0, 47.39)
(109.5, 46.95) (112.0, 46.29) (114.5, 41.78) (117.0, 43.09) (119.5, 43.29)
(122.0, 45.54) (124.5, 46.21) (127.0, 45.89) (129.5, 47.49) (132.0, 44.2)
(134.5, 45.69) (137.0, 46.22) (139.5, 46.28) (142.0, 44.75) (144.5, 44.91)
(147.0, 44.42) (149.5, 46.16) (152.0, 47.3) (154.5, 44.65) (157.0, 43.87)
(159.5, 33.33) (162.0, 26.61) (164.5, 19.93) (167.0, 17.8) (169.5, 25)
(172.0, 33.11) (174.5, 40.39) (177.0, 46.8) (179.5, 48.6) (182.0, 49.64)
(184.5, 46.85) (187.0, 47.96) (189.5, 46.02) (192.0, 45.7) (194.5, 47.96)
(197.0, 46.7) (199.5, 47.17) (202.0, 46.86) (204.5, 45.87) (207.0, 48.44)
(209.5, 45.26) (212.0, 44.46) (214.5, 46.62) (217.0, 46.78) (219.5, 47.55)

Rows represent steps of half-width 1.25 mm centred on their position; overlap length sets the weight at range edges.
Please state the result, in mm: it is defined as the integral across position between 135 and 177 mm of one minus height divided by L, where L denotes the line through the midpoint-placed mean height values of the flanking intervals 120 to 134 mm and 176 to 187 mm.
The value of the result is 7.7 mm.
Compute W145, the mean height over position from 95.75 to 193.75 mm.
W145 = 43.1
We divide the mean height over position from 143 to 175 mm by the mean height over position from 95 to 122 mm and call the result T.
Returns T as 0.8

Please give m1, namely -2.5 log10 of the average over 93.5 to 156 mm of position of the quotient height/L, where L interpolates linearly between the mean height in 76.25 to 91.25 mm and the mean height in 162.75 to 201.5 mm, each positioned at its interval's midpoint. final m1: 0.077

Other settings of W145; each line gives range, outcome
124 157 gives 45.6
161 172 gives 23.5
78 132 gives 50.3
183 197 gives 46.9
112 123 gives 43.7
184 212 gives 46.7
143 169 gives 36.6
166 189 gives 40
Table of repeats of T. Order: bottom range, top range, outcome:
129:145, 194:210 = 1.03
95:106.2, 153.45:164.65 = 0.69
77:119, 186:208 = 0.91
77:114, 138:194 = 0.76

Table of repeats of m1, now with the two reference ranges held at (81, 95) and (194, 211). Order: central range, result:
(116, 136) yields 0.199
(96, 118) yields 0.187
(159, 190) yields 0.314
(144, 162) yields 0.219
